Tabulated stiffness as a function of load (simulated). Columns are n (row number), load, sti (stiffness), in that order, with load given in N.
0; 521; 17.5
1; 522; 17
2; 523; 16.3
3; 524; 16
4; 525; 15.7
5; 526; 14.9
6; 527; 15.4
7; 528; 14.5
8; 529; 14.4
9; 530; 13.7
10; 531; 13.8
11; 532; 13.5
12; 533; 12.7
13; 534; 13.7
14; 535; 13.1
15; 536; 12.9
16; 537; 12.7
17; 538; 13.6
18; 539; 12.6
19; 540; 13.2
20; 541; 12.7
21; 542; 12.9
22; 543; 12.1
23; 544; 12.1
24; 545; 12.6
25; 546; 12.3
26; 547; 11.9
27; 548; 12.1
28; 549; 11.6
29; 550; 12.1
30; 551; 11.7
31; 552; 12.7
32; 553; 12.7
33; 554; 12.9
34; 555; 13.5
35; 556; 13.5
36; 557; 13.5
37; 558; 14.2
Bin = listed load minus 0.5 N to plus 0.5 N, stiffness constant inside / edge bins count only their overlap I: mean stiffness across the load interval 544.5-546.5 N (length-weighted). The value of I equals 12.4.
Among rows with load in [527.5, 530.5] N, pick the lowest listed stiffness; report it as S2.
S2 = 13.7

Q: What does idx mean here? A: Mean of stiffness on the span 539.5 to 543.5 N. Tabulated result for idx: 12.7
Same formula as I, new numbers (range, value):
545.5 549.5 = 12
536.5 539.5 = 13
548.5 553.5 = 12.2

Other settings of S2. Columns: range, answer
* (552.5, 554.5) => 12.7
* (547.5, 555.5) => 11.6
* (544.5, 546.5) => 12.3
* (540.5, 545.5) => 12.1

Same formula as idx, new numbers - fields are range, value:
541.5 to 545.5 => 12.4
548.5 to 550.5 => 11.8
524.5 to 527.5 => 15.3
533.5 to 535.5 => 13.4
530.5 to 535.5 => 13.4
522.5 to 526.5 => 15.7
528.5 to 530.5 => 14.1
